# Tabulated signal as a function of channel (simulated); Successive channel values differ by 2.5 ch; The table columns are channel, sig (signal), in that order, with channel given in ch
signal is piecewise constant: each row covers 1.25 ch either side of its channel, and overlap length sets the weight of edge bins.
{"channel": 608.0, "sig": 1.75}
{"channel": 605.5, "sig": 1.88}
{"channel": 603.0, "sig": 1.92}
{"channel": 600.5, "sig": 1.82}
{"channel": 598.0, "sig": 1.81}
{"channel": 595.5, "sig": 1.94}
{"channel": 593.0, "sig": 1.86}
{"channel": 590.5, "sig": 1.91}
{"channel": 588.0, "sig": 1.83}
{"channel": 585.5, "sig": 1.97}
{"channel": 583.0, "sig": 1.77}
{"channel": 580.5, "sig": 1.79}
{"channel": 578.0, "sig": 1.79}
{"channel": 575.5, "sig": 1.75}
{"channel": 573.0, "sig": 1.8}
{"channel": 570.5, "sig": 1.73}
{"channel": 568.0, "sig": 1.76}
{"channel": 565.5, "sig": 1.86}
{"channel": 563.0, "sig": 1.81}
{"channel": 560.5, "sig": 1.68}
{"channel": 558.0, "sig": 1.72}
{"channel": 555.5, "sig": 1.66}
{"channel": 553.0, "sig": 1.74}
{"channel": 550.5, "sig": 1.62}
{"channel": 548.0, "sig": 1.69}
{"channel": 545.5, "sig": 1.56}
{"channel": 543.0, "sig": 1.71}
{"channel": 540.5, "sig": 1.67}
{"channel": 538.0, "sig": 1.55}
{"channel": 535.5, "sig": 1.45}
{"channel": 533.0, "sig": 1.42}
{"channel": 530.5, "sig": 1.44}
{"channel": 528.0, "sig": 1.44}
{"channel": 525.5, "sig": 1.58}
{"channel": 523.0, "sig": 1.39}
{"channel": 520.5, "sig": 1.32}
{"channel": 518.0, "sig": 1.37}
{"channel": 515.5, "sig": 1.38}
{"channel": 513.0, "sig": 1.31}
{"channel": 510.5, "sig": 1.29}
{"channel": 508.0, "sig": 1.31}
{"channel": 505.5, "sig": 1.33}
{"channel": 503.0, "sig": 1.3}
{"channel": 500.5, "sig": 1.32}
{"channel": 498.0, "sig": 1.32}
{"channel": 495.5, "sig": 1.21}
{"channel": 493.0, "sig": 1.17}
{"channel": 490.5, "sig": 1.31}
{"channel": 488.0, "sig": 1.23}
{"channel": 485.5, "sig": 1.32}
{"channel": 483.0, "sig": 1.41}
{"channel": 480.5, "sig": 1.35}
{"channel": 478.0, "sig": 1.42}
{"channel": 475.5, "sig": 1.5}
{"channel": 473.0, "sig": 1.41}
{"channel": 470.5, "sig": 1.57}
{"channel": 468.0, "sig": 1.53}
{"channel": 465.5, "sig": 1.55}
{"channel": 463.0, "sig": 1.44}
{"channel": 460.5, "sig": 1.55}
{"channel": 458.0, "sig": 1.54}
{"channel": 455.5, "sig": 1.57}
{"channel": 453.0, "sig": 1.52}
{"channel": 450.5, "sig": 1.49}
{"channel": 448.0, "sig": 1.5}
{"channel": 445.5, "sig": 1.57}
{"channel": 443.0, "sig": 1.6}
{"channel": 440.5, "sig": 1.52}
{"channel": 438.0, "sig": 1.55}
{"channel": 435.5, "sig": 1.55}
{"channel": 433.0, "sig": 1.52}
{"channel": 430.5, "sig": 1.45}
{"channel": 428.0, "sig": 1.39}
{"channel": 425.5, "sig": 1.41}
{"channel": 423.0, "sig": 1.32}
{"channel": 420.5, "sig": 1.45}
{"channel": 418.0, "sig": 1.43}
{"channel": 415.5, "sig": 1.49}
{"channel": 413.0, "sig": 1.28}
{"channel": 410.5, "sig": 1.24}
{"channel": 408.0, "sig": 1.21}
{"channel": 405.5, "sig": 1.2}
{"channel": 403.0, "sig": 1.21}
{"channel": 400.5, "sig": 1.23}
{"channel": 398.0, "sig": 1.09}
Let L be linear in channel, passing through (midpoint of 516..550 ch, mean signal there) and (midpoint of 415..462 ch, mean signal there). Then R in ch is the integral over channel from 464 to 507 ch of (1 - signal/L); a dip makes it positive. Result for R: 3.8 ch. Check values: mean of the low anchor 1.5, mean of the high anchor 1.51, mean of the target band 1.37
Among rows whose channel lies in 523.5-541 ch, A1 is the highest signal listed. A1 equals 1.67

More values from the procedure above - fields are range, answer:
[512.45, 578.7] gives 1.86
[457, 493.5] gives 1.57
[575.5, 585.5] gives 1.97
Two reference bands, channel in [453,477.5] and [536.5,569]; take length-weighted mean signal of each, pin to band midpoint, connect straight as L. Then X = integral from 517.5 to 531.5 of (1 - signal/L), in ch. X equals 1.79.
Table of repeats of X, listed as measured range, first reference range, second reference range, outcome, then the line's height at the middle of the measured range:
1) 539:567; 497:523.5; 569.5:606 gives -1.6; 1.61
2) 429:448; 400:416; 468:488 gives -2.9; 1.33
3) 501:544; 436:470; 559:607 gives 6.8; 1.69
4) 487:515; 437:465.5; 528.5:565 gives 5.2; 1.58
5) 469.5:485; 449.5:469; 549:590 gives 1.3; 1.56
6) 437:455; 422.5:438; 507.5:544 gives -1.0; 1.45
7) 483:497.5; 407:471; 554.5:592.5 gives 3.0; 1.59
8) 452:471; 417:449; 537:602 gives 0.1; 1.54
